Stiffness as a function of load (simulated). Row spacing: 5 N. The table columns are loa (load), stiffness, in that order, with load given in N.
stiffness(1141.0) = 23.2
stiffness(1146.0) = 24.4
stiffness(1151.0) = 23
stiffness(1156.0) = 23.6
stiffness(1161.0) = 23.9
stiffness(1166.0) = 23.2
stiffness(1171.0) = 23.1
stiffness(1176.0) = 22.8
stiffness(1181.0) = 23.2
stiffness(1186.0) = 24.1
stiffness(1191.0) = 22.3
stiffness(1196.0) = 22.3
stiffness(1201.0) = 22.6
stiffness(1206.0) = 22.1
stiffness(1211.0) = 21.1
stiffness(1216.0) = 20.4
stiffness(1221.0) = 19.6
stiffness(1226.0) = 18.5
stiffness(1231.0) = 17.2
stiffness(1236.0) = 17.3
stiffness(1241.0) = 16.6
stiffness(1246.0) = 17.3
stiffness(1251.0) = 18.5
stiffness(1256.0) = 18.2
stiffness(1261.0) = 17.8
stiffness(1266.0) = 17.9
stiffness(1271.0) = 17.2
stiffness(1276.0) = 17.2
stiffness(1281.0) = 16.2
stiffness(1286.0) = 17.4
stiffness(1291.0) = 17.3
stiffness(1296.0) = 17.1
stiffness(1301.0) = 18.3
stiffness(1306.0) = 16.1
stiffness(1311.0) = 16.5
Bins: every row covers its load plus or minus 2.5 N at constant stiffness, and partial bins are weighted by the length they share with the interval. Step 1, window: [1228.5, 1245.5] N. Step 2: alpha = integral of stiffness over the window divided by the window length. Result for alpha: 17.1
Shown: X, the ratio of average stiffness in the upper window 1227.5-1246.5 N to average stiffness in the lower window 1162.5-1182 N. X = 0.7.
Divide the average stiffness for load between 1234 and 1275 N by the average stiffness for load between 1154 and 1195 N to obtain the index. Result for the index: 0.76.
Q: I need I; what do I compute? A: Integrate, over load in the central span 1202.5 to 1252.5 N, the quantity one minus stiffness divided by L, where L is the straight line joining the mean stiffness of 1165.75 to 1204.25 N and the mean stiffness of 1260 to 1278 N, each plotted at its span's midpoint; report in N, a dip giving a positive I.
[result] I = 3.2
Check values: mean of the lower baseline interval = 22.9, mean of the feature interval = 18.9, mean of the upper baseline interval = 17.5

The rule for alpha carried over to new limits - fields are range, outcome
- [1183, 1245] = 20.3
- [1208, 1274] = 18.3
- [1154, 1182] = 23.3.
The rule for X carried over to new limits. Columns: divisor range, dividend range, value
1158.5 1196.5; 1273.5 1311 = 0.74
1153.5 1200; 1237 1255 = 0.76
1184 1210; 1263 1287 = 0.76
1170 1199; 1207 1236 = 0.84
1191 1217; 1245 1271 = 0.82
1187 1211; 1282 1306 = 0.78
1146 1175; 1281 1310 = 0.73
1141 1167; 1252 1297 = 0.74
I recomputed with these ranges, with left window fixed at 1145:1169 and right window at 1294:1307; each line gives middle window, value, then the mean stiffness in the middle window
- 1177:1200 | -0.8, 22.9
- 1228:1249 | 3.0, 17.2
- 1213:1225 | 0.6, 19.9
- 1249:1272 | 1.3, 18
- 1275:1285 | 0.8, 16.7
